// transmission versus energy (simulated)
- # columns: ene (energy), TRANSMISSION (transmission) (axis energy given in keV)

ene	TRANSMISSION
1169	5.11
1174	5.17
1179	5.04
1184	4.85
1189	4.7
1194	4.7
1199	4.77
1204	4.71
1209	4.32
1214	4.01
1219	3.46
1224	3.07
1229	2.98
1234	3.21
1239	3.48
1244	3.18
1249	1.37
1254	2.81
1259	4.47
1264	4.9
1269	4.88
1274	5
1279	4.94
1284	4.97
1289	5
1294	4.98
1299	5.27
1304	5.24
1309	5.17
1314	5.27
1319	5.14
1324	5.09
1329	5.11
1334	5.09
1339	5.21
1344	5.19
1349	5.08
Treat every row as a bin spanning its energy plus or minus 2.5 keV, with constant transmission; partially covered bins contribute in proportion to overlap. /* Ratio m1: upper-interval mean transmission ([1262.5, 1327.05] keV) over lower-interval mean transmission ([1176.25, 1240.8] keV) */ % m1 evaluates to 1.23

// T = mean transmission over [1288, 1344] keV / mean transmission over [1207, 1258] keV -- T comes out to 1.60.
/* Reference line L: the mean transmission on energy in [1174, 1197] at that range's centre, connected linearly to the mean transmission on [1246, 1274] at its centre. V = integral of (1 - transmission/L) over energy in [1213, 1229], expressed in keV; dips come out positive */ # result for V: 3.6 keV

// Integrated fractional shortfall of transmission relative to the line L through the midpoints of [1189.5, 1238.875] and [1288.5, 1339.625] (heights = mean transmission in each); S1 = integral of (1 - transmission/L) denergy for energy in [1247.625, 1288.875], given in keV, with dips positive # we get 2.88 keV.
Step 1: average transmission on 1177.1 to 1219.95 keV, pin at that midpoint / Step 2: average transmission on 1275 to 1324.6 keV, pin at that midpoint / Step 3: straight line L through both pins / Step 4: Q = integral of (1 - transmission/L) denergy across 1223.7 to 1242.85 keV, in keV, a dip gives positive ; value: 6.2 keV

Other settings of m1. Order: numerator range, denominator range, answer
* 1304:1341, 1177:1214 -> 1.10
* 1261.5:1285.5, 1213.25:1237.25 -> 1.50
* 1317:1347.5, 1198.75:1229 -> 1.31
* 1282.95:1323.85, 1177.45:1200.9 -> 1.07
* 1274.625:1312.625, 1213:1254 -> 1.67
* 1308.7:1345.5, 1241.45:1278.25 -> 1.34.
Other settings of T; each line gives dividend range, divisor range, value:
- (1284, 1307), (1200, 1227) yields 1.29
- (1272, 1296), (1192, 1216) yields 1.10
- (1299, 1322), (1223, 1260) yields 1.73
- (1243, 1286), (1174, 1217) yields 0.88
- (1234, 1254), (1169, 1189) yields 0.55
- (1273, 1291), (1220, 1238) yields 1.58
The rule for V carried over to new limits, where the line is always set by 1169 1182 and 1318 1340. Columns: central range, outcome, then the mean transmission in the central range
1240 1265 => 9.0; 3.26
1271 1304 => 0.5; 5.04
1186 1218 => 3.8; 4.49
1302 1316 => -0.3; 5.22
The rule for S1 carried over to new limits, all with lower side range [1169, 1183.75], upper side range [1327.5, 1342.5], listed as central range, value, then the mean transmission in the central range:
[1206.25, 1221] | 3.26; 3.96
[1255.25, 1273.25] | 1.65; 4.64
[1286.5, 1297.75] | 0.22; 5.02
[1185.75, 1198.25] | 0.88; 4.72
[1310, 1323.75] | -0.13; 5.18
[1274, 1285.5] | 0.34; 4.96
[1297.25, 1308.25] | -0.24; 5.24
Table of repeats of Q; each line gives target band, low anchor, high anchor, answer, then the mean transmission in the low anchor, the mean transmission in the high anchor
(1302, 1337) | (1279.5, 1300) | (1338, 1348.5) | -0.33 keV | 5.03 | 5.18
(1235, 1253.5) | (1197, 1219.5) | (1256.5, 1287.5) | 7.54 keV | 4.31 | 4.86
